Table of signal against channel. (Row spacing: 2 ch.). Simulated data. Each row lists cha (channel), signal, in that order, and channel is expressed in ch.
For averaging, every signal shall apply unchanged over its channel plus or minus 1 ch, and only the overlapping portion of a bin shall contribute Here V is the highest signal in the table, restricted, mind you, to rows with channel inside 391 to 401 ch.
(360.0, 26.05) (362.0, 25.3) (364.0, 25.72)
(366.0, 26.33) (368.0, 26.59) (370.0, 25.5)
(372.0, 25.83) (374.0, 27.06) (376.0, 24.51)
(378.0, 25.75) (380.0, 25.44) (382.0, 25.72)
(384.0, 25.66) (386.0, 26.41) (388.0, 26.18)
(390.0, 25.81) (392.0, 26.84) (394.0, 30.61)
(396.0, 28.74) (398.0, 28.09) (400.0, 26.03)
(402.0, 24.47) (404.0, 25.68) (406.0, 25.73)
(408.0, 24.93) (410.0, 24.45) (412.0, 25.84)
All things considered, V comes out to 30.61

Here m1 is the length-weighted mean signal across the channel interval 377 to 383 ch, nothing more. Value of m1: 25.6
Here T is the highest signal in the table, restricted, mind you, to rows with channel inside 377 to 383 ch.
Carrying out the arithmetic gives 25.75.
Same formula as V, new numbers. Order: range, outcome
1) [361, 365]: 25.72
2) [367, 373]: 26.59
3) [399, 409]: 26.03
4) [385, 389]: 26.41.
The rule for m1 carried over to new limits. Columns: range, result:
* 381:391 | 26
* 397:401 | 27.1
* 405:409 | 25.3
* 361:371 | 25.9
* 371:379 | 25.8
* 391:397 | 28.7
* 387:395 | 27.4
